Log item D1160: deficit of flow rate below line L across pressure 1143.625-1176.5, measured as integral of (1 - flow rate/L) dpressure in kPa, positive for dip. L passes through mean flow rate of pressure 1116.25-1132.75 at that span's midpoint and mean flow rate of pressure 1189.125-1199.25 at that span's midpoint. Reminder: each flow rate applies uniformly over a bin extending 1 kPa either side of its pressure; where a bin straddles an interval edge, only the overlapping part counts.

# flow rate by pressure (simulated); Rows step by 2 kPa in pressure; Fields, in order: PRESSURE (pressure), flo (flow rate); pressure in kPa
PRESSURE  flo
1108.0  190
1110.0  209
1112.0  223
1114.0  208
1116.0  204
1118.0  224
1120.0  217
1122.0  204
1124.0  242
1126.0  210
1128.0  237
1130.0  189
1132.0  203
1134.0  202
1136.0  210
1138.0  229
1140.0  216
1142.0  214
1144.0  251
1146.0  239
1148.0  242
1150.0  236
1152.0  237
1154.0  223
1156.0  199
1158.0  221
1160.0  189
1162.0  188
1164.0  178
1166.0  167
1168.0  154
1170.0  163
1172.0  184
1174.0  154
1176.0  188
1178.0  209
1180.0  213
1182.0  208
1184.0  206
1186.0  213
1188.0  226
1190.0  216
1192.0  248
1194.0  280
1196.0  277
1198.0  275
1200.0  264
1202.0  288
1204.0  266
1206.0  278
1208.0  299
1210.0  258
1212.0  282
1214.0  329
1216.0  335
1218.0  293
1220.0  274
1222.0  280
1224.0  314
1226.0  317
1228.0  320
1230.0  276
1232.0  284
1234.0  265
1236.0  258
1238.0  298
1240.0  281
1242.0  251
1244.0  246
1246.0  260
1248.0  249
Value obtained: 5.1 kPa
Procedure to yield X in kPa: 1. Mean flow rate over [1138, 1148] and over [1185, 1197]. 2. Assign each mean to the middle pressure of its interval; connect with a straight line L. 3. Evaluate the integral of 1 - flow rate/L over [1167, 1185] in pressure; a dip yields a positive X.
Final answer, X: 4.0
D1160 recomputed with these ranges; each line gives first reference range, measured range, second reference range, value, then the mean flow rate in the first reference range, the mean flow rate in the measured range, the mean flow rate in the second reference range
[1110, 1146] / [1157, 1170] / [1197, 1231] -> 3.5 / 217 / 181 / 291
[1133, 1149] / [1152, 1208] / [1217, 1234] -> 8.3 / 225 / 219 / 293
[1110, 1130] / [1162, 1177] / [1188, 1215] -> 4.8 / 217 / 171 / 272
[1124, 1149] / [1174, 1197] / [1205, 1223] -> 3.8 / 221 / 223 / 292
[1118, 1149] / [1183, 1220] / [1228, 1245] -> -1.9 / 220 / 269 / 273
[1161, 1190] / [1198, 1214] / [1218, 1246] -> -2.7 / 190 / 280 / 281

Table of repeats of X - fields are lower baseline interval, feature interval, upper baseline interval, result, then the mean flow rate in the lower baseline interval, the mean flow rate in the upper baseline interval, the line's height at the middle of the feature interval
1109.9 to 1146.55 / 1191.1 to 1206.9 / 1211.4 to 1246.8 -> -0.3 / 217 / 287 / 266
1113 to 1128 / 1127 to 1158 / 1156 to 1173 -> -3.6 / 217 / 182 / 199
